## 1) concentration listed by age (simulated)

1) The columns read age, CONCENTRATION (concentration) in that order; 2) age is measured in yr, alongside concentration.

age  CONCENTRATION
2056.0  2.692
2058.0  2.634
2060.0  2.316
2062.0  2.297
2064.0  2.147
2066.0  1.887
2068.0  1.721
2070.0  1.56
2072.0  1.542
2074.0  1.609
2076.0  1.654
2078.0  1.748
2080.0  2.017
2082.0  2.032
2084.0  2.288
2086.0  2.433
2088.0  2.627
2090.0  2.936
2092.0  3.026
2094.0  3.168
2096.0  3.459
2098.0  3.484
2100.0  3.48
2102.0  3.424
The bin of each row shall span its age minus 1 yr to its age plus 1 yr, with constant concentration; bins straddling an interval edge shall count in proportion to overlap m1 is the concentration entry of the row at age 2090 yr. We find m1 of 2.936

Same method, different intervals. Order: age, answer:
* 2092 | 3.026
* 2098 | 3.484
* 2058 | 2.634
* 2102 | 3.424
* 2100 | 3.48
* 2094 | 3.168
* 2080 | 2.017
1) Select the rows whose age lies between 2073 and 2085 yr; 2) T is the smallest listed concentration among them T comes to 1.609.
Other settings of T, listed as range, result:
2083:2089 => 2.288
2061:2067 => 1.887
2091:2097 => 3.026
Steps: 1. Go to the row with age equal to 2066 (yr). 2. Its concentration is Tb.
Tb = 1.887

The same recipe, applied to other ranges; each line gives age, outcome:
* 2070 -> 1.56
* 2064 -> 2.147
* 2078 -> 1.748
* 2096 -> 3.459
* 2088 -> 2.627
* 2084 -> 2.288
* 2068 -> 1.721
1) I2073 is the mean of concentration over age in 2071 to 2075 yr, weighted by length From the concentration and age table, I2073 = 1.58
